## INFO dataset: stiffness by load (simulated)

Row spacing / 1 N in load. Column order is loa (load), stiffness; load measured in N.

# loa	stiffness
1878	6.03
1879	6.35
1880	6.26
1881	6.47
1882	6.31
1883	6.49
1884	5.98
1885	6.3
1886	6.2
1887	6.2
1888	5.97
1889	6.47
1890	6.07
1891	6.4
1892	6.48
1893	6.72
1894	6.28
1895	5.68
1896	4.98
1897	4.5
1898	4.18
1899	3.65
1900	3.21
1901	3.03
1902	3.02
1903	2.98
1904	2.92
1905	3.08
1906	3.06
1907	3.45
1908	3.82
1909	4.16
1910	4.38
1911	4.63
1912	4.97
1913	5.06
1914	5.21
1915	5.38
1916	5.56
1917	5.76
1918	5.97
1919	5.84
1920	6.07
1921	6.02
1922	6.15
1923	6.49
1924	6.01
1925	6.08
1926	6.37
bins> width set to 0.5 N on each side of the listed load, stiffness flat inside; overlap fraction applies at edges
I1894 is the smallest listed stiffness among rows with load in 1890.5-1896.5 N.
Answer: 4.98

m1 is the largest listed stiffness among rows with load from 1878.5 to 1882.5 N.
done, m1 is 6.47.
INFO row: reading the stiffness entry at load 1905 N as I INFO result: 3.08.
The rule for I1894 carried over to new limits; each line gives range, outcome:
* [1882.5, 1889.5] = 5.97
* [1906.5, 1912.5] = 3.45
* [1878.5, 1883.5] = 6.26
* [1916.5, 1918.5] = 5.76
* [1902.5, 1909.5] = 2.92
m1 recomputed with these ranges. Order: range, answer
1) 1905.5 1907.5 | 3.45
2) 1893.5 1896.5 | 6.28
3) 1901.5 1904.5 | 3.02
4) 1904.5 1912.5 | 4.97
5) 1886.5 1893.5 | 6.72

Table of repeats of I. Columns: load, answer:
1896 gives 4.98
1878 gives 6.03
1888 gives 5.97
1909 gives 4.16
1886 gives 6.2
